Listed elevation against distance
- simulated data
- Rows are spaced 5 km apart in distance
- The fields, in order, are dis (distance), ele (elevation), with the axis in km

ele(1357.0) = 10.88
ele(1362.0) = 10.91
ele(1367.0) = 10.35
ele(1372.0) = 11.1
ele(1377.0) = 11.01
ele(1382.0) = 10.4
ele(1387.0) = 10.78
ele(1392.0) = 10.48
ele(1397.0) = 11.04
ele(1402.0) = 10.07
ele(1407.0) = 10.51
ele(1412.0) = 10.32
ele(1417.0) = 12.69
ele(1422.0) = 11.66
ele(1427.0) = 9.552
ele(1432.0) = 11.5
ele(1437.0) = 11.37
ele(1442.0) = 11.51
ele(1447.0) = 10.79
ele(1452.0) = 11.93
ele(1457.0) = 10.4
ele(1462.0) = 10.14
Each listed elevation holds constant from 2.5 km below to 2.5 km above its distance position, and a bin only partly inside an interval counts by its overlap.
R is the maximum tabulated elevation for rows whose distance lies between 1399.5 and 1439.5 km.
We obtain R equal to 12.69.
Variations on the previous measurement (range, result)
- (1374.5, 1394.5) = 11.01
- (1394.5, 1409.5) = 11.04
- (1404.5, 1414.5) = 10.51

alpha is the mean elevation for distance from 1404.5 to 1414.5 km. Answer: 10.4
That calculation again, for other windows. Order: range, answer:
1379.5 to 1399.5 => 10.7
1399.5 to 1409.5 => 10.3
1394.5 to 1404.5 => 10.6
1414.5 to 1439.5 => 11.4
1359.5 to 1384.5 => 10.8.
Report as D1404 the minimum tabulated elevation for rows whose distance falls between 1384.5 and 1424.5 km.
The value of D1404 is 10.07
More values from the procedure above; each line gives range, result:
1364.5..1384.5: 10.35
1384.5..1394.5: 10.48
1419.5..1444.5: 9.552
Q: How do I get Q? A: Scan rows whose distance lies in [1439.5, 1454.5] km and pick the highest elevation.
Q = 11.93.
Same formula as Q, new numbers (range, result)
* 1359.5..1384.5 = 11.1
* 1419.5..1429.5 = 11.66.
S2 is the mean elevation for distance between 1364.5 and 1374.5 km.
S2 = 10.7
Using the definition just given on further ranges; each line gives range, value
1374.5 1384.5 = 10.7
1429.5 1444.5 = 11.5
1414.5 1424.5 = 12.2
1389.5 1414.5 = 10.5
